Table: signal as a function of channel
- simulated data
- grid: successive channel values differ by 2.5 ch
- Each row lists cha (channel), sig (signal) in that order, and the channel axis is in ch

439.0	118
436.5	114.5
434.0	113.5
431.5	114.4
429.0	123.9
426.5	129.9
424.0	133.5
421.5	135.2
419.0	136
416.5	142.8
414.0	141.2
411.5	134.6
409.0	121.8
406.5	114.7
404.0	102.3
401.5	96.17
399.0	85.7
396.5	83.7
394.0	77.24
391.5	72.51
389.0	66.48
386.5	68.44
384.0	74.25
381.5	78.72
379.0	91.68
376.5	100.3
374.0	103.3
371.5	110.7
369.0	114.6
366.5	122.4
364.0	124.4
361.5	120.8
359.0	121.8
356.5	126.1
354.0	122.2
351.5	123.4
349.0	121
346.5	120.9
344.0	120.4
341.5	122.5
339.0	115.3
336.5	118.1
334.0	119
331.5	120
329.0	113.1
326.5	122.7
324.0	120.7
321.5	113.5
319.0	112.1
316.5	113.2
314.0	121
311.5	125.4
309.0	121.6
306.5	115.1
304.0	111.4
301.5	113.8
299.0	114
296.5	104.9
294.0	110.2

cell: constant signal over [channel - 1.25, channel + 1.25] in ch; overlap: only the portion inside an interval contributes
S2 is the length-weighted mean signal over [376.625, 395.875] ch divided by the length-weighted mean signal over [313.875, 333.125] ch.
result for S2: 0.66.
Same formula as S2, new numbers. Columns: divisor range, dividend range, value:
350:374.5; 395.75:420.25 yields 0.98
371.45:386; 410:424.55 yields 1.52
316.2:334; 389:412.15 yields 0.82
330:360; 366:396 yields 0.74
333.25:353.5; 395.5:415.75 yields 0.92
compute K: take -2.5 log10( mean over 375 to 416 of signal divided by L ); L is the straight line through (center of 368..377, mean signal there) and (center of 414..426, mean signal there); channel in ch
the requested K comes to 0.27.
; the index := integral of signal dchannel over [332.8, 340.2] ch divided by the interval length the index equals 117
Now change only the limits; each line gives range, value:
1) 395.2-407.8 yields 96.5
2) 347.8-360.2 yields 123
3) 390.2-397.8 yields 77.8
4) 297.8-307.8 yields 114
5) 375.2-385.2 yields 86.4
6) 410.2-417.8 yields 139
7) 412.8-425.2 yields 138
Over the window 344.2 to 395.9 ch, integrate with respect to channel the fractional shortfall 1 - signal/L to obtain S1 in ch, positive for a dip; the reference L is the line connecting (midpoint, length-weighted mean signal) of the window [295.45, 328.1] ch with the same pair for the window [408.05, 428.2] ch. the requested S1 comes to 9.2 ch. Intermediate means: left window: 116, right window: 134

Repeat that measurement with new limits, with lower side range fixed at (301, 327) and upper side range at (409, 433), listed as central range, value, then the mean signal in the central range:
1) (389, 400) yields 4.29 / 78.1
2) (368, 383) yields 3.14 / 99.2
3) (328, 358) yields 0.23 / 120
